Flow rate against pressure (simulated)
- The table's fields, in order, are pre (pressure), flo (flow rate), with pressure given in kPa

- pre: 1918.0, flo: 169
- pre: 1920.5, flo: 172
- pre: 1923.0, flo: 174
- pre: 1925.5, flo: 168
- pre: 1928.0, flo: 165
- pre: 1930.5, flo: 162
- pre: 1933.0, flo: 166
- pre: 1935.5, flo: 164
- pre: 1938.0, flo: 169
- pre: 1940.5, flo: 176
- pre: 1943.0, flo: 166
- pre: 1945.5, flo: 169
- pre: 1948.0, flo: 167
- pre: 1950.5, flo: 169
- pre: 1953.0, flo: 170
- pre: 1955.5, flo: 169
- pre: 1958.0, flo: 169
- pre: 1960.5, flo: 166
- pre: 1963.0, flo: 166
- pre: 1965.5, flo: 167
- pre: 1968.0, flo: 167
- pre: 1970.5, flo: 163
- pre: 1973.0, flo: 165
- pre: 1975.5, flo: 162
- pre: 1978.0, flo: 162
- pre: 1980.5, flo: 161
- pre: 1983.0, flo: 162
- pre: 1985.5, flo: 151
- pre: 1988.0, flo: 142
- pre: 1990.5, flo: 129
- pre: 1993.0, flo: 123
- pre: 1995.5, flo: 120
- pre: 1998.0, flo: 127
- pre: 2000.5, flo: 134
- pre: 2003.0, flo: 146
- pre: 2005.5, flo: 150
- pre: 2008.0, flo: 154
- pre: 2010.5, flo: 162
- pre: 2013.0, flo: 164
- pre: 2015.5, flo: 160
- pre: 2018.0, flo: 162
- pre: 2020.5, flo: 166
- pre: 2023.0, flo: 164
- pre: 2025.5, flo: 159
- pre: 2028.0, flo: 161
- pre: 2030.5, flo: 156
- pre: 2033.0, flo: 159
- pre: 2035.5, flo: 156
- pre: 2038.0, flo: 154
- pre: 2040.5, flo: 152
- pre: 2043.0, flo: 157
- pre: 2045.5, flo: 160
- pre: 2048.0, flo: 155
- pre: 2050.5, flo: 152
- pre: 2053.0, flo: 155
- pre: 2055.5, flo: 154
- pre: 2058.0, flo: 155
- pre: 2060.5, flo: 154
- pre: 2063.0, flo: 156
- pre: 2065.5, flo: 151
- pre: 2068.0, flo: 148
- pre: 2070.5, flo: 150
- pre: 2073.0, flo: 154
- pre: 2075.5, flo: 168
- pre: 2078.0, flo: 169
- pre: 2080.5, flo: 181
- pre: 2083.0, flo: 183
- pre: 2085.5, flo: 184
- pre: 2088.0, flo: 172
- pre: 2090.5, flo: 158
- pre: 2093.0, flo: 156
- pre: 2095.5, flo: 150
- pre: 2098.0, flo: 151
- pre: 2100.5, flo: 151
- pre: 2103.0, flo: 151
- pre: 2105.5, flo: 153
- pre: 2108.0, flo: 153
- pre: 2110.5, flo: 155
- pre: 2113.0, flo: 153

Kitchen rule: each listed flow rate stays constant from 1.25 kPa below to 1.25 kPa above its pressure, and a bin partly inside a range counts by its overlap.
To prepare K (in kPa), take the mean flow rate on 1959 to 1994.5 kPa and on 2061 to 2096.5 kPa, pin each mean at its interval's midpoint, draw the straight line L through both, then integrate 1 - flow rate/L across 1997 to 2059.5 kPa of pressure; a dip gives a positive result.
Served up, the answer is 1.7 kPa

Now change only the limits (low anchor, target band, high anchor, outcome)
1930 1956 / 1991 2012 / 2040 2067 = 2.8 kPa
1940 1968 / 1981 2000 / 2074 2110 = 3.4 kPa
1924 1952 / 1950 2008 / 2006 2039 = 3.6 kPa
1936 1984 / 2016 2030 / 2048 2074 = -0.3 kPa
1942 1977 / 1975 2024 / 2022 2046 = 3.6 kPa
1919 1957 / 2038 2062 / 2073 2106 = 1.4 kPa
